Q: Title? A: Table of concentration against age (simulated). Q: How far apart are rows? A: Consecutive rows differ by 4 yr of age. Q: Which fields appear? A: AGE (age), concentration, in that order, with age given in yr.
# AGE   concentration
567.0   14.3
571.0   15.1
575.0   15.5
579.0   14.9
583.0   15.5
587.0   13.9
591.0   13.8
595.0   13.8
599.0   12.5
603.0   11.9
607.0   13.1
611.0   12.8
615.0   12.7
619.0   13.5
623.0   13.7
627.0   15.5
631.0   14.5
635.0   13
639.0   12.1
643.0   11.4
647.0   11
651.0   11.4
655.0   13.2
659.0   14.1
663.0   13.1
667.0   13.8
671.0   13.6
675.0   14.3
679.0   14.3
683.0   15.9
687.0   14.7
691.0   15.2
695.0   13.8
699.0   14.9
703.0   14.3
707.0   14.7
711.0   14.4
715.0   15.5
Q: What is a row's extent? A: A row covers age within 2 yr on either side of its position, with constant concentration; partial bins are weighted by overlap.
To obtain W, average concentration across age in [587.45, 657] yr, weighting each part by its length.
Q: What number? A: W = 13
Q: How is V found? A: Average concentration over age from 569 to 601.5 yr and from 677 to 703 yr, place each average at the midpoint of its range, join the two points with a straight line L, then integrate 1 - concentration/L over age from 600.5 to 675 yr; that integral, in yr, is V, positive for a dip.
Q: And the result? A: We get 7.7 yr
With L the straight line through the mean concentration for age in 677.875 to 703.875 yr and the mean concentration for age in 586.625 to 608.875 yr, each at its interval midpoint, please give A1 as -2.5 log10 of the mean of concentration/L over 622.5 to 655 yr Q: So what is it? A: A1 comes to 0.08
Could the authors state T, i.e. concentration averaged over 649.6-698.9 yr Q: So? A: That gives 14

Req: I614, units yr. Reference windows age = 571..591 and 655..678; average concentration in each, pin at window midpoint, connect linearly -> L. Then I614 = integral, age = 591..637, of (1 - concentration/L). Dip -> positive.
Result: 3.3 yr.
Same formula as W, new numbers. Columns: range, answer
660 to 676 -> 13.7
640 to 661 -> 12.2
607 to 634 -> 13.7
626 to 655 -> 12.6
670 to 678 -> 14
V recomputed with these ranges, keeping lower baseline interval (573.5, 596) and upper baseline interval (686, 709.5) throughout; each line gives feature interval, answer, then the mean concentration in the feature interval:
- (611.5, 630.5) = 1.0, 13.8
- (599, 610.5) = 1.6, 12.5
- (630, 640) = 1.0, 13.2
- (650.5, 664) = 1.4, 13.1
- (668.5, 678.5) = 0.4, 14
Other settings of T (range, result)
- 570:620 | 13.7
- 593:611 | 12.8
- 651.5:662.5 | 13.3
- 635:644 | 12.1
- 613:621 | 13.1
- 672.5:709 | 14.7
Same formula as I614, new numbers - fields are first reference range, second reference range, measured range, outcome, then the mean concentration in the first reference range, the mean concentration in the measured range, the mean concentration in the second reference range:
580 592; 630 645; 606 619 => 0.6 yr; 14.5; 12.9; 12.6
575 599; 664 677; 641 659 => 2.5 yr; 14.3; 12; 13.8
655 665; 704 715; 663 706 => -1.0 yr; 13.5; 14.4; 14.7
